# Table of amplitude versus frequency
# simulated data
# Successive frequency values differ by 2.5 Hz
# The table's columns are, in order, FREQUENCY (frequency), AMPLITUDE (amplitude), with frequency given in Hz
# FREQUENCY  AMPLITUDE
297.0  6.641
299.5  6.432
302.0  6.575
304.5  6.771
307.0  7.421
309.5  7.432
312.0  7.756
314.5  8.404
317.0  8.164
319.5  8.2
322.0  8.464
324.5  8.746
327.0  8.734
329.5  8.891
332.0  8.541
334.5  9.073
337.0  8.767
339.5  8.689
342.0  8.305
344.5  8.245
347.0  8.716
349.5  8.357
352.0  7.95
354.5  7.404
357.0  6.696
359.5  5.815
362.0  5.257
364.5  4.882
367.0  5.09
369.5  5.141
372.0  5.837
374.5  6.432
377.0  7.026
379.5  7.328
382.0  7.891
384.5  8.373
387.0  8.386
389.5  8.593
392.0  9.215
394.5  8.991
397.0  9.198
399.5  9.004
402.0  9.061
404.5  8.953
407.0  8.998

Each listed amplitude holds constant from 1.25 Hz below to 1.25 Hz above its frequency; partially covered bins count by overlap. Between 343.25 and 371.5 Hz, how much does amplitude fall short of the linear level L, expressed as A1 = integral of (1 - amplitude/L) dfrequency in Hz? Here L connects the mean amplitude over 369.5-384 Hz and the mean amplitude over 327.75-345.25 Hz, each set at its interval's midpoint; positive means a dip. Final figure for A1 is 4.0 Hz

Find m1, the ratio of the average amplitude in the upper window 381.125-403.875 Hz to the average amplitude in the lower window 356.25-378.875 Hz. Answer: 1.51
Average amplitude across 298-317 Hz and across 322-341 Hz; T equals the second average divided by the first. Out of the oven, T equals 1.20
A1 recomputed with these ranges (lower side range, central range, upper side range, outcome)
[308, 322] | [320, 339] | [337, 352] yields -1.1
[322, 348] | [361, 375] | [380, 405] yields 5.3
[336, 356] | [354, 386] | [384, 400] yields 8.2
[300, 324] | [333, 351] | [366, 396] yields -2.4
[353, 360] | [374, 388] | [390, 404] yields 0.9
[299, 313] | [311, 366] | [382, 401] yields -1.6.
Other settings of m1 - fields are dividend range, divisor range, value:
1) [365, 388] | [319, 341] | 0.78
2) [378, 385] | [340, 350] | 0.92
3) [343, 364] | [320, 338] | 0.83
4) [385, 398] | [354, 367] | 1.51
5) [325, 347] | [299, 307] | 1.29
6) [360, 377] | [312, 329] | 0.66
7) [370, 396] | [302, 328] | 0.98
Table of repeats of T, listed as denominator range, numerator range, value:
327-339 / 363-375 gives 0.61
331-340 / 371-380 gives 0.75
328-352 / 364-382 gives 0.72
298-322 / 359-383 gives 0.81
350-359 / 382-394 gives 1.18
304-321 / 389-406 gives 1.16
